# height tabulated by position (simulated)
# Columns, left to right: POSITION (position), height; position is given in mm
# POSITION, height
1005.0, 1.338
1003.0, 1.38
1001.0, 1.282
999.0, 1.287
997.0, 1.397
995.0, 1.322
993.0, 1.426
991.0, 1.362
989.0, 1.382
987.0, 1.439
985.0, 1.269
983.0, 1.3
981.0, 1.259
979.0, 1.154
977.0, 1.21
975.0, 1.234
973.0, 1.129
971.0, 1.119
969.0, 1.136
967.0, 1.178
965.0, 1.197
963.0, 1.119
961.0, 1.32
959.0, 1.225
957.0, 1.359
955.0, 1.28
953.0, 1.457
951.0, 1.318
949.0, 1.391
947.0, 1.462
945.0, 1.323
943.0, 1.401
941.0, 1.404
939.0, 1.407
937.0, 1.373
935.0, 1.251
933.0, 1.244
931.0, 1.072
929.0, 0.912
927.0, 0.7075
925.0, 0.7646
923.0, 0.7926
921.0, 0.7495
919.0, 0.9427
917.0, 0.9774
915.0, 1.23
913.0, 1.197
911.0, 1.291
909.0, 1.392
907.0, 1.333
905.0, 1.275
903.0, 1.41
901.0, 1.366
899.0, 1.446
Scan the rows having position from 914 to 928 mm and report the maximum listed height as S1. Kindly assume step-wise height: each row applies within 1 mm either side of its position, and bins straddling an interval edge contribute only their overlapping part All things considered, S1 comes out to 1.23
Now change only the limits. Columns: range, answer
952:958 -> 1.457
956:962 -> 1.359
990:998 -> 1.426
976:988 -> 1.439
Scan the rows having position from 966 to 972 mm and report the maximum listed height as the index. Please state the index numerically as 1.178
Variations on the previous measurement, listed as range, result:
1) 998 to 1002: 1.287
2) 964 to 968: 1.197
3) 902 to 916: 1.41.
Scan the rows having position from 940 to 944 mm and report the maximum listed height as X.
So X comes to 1.404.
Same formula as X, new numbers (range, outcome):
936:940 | 1.407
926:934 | 1.244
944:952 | 1.462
